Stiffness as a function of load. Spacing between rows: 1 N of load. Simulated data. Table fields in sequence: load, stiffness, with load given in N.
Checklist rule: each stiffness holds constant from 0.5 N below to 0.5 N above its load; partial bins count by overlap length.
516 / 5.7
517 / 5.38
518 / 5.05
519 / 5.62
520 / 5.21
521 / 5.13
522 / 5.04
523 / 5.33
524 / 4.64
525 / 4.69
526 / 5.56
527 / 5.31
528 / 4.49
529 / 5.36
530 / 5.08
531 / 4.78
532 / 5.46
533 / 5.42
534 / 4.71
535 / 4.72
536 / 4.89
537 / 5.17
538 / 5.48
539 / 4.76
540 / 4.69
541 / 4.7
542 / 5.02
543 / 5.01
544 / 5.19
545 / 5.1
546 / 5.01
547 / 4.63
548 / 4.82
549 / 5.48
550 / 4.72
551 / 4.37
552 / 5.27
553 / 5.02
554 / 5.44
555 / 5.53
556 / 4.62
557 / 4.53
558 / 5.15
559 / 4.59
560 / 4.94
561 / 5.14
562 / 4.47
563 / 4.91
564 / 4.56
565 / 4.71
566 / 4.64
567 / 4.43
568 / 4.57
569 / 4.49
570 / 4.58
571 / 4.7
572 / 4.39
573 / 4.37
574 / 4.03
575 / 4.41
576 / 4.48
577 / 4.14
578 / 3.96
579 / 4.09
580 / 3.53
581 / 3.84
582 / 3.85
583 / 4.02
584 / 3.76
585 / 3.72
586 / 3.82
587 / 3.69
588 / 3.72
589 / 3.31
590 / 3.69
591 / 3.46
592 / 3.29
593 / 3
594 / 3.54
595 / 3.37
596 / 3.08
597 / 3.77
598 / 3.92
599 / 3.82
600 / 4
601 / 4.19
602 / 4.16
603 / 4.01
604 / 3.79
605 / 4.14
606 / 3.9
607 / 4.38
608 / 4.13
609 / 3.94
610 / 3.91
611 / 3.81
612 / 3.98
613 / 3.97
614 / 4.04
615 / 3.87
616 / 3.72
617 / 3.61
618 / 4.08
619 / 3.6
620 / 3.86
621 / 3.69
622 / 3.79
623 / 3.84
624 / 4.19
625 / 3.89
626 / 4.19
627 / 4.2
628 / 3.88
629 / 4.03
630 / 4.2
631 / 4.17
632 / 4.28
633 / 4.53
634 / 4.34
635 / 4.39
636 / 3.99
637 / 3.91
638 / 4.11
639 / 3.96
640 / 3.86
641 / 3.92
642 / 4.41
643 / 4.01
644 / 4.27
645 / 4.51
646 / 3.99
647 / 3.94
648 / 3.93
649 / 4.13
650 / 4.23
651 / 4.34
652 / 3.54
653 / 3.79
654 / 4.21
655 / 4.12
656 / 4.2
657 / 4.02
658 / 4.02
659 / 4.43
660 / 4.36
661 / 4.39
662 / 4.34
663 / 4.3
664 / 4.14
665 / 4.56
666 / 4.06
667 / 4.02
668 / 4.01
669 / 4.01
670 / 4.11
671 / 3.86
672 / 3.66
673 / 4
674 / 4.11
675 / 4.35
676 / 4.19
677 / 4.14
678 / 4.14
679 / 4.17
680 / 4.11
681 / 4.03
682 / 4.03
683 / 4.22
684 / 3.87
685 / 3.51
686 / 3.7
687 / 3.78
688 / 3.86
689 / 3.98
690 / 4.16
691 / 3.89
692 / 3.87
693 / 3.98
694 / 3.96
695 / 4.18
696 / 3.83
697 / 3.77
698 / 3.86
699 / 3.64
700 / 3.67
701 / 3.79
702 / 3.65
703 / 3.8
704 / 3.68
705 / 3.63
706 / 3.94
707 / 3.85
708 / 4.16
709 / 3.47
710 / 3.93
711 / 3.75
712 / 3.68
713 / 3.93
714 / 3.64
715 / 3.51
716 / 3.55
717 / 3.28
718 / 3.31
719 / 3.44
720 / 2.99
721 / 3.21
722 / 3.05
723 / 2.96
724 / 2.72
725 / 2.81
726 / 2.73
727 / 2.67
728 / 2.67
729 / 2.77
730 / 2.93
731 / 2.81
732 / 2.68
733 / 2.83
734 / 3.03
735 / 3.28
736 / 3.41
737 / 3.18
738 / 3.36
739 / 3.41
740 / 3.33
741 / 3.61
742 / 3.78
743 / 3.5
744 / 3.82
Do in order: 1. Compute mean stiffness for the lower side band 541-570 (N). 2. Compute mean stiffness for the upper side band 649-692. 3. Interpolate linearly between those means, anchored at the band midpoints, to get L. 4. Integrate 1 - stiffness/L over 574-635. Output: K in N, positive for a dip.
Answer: 8.4 N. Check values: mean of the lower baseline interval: 4.86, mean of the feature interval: 3.9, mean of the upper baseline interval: 4.07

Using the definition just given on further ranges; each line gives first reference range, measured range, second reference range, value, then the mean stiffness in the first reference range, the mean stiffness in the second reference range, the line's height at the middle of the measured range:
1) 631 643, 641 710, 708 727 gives -4.70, 4.15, 3.34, 3.76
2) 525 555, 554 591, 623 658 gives 3.25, 5.03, 4.1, 4.73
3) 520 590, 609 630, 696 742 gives 1.22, 4.67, 3.37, 4.16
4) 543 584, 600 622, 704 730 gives 1.47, 4.61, 3.34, 4.22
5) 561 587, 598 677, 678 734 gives -2.83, 4.26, 3.56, 3.93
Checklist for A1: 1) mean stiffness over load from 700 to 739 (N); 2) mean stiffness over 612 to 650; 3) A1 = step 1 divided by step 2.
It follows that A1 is 0.82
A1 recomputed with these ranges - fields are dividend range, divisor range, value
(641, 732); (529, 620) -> 0.88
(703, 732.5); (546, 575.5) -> 0.70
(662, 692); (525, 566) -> 0.81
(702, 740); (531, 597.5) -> 0.74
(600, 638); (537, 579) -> 0.84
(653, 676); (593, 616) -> 1.07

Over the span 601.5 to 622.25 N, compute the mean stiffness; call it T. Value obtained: 3.92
